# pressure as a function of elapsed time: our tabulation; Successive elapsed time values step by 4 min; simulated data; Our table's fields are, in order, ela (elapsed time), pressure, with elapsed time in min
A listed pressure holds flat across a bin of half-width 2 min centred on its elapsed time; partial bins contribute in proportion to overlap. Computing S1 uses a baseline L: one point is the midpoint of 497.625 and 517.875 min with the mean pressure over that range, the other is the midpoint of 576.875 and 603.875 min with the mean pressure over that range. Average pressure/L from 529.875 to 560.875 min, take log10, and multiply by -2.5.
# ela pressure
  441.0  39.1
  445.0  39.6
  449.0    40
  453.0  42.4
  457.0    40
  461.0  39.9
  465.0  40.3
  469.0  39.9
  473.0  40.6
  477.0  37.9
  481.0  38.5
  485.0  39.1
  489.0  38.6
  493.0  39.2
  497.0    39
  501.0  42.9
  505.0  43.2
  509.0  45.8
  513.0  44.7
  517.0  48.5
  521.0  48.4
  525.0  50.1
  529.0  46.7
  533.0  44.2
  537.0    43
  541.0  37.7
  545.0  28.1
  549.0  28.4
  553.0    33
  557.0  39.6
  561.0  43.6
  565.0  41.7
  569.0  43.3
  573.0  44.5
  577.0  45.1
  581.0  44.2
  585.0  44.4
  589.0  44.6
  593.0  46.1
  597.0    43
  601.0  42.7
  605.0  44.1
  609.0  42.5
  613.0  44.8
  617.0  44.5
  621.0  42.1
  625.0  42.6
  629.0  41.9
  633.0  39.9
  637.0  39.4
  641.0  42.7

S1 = 0.19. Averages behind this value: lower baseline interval 44.4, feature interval 37.1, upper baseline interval 44.2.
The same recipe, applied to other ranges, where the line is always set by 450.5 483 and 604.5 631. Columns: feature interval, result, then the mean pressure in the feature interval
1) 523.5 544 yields -0.05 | 43.4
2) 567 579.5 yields -0.05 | 44.3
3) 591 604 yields -0.03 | 43.9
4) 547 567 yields 0.13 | 37.3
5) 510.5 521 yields -0.15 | 46.9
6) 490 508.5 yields -0.02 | 41.3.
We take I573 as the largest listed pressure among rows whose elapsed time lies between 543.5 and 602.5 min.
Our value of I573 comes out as 46.1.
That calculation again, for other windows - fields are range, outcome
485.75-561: 50.1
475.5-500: 39.2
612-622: 44.8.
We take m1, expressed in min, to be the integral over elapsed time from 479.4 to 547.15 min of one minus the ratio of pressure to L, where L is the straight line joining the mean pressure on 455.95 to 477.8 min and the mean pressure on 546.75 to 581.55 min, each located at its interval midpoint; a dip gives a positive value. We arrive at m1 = -3.8 min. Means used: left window 39.9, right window 40.1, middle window 42.2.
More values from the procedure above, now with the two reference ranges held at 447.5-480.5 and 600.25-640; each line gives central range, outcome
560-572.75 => -0.43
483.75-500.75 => 0.47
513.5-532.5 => -3.17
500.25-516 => -1.47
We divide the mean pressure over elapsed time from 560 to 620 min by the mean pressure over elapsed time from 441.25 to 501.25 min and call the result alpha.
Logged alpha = 1.10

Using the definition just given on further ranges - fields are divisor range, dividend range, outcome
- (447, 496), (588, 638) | 1.08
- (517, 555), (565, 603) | 1.09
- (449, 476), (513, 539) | 1.16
